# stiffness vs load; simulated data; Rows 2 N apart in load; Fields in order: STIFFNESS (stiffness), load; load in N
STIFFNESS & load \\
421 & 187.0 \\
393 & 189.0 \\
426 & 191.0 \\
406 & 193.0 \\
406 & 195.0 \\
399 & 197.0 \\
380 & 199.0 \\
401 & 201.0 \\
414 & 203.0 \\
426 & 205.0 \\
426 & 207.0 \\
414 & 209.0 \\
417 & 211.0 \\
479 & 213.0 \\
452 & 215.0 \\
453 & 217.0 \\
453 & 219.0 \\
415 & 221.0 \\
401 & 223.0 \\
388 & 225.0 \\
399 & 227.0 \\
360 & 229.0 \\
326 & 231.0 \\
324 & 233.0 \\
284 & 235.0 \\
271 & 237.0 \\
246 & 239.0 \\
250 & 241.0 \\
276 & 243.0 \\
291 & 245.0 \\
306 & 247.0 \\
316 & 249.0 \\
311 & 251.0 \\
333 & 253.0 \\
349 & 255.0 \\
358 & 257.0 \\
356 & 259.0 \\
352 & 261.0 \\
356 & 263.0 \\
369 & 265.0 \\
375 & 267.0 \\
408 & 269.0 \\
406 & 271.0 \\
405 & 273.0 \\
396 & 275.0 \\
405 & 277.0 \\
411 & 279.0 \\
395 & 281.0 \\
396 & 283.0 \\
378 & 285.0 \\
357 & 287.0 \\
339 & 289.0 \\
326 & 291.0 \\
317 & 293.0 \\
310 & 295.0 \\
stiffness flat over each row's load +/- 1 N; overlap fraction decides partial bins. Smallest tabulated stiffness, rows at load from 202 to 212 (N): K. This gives 414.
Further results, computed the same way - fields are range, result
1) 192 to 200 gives 380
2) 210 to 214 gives 417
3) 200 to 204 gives 401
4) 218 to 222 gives 415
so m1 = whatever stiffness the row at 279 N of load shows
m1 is 411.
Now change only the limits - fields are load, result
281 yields 395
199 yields 380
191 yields 426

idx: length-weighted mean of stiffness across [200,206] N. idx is 414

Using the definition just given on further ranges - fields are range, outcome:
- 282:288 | 377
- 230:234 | 325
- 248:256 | 327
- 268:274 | 406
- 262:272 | 383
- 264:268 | 372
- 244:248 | 298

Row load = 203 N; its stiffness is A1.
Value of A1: 414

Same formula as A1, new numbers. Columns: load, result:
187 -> 421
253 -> 333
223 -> 401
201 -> 401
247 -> 306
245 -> 291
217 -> 453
